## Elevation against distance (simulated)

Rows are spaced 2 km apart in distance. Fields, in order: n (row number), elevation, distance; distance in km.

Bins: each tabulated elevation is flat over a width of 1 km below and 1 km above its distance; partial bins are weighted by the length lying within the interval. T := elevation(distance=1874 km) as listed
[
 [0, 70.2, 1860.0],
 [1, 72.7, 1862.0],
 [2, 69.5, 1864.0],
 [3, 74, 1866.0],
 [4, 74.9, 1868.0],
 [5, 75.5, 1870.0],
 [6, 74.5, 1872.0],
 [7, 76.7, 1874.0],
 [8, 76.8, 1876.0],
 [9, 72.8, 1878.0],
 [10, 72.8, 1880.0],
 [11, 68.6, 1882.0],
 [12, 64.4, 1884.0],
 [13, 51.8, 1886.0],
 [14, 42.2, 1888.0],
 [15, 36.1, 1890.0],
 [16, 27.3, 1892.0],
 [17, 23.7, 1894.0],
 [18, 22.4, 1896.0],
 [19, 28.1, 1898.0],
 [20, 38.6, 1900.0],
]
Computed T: 76.7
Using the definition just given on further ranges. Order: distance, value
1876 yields 76.8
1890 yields 36.1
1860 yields 70.2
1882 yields 68.6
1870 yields 75.5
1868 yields 74.9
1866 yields 74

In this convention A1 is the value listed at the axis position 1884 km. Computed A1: 64.4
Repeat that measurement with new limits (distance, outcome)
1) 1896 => 22.4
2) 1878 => 72.8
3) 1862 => 72.7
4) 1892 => 27.3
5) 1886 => 51.8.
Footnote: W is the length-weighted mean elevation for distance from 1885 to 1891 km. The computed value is 43.4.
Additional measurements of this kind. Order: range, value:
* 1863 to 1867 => 71.8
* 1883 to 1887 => 58.1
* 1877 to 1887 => 66.1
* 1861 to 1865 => 71.1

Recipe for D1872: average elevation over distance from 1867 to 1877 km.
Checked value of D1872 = 75.7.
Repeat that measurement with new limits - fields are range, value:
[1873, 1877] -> 76.8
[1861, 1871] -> 73.3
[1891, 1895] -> 25.5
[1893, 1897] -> 23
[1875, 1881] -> 74.1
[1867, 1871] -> 75.2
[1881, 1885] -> 66.5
